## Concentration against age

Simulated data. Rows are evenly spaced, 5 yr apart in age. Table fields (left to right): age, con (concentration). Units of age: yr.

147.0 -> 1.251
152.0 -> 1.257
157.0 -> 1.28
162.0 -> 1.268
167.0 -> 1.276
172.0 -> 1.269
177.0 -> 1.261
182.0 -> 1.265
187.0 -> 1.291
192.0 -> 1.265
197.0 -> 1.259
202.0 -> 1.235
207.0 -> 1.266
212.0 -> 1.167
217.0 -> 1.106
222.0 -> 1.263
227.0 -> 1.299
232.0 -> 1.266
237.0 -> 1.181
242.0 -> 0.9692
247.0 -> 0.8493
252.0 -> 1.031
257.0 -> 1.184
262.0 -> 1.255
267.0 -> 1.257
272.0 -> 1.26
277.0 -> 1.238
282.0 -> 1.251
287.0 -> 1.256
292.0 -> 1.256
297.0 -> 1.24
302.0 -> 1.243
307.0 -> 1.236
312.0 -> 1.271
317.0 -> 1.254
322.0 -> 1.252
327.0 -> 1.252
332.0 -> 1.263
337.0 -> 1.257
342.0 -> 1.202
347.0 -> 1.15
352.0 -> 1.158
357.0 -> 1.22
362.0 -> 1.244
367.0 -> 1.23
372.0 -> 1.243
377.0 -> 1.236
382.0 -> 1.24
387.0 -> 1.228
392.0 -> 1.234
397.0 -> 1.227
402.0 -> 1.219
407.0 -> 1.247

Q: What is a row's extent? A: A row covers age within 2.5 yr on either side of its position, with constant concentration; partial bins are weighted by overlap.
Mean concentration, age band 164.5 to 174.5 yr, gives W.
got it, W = 1.27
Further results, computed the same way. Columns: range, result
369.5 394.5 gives 1.24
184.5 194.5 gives 1.28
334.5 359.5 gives 1.2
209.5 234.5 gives 1.22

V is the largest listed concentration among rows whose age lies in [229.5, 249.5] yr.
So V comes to 1.266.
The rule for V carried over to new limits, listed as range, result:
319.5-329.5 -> 1.252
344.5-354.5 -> 1.158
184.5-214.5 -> 1.291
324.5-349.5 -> 1.263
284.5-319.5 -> 1.271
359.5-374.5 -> 1.244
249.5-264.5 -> 1.255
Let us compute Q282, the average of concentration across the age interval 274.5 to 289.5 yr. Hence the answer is 1.25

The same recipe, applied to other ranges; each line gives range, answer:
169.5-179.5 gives 1.26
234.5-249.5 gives 1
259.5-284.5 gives 1.25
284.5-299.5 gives 1.25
